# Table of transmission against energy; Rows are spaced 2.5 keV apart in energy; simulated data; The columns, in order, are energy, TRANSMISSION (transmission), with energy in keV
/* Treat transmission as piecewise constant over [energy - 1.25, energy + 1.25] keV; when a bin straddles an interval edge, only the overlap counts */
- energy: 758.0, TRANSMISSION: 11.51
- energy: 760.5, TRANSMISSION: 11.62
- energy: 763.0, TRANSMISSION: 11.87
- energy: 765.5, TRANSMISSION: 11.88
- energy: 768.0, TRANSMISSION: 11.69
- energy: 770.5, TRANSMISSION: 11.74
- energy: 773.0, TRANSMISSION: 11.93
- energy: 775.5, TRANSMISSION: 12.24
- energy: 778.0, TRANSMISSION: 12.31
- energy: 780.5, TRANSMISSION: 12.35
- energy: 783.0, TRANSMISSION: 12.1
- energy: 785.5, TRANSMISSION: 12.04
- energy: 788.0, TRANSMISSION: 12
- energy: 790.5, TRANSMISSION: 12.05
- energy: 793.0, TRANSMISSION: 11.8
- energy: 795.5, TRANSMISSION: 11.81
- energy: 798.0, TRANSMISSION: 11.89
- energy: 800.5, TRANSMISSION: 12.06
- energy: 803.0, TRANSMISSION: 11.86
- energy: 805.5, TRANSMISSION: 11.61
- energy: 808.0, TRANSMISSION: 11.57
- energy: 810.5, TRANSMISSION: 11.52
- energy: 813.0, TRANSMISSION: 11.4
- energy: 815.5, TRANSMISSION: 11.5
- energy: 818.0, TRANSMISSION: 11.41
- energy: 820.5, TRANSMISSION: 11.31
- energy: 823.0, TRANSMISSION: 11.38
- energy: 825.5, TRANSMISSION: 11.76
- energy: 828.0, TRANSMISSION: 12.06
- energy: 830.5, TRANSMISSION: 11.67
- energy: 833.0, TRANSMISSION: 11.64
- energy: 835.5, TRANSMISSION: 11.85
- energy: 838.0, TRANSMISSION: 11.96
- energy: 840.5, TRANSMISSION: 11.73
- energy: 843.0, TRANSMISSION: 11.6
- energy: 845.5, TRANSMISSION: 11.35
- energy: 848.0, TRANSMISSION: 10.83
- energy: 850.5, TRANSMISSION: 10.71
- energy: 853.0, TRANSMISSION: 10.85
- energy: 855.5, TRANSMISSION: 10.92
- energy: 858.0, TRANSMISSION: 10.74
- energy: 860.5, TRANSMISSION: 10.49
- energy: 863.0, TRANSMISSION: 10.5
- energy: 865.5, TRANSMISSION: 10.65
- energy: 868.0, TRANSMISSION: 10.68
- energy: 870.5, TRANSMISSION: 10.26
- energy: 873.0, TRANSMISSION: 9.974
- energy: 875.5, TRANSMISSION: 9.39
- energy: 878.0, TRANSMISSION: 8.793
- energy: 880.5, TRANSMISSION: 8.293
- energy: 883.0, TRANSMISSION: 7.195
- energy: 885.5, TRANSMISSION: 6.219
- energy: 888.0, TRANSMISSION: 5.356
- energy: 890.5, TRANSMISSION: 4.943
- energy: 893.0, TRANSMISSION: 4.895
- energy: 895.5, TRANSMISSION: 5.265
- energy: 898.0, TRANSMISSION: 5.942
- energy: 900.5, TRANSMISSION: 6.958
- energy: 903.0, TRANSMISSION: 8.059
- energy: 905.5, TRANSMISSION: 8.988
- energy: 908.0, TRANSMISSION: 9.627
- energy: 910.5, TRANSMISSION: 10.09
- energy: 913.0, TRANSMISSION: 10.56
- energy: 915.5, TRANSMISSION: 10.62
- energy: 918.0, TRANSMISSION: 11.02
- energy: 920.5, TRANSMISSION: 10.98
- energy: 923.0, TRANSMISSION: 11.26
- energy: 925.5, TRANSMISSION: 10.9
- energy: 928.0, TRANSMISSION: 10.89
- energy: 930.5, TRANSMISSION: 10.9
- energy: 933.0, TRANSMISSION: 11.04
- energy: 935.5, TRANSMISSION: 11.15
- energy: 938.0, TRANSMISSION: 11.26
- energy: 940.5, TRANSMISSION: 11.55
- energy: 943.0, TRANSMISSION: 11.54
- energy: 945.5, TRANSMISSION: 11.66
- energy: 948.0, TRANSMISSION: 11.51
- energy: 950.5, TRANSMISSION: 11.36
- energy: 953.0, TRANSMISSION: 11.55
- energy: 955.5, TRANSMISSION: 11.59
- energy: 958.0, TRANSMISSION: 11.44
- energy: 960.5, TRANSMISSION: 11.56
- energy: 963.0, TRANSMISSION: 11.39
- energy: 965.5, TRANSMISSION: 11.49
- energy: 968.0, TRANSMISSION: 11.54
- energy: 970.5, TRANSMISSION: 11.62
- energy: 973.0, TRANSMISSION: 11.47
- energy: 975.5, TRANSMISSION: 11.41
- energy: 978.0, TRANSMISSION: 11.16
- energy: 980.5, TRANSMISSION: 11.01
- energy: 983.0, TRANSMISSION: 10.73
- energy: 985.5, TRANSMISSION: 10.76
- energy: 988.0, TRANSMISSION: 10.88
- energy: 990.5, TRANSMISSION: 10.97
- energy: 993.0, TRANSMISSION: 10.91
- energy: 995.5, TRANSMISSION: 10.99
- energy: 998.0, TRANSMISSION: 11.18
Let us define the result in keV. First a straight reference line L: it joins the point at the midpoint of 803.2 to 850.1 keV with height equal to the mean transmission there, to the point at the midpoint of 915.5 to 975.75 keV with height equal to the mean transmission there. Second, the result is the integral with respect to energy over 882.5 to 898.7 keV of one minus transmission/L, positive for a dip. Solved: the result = 8.25 keV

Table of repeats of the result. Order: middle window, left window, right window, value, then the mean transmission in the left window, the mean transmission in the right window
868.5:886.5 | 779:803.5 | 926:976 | 4.57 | 12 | 11.4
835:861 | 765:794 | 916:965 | 1.16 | 12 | 11.3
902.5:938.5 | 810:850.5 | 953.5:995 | 2.63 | 11.5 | 11.2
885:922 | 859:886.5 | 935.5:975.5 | 7.93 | 9.35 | 11.5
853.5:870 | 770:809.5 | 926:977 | 1.48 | 12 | 11.4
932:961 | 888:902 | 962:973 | -4.96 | 5.62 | 11.5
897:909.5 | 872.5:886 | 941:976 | 1.77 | 8.33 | 11.5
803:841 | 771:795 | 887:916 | -3.84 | 12.1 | 7.55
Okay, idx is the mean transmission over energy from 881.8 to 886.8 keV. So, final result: 6.69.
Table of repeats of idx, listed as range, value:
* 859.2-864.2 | 10.5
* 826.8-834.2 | 11.8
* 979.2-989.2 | 10.8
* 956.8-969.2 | 11.5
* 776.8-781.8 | 12.3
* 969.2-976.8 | 11.5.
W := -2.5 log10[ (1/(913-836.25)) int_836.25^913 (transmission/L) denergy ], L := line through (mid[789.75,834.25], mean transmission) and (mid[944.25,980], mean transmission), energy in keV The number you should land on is 0.26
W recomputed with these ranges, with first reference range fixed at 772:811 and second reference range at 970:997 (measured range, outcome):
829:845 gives 0.00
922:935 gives 0.03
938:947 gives -0.03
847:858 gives 0.08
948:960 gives -0.03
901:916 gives 0.20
